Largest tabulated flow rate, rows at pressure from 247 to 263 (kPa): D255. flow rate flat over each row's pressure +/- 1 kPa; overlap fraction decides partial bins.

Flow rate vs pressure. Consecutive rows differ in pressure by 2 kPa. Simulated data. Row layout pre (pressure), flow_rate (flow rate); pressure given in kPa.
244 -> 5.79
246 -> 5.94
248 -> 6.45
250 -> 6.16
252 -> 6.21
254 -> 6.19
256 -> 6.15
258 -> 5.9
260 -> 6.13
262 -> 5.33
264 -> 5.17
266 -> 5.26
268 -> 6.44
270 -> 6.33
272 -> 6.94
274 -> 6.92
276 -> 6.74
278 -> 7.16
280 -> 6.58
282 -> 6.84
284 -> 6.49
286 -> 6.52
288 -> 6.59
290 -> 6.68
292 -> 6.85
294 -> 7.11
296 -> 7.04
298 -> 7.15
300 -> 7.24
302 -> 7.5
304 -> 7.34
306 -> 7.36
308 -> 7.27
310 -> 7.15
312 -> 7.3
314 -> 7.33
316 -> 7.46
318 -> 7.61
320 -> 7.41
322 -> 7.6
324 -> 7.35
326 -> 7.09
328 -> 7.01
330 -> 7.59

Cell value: 6.45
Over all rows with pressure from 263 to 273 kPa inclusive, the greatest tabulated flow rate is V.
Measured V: 6.94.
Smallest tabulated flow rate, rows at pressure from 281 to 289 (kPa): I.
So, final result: 6.49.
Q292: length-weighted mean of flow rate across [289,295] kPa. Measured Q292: 6.88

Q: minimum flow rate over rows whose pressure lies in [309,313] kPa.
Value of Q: 7.15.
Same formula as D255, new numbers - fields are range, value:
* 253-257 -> 6.19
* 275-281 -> 7.16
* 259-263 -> 6.13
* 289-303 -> 7.5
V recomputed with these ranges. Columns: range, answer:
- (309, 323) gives 7.61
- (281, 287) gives 6.84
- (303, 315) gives 7.36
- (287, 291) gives 6.68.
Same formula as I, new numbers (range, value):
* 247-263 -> 5.33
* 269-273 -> 6.33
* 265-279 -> 5.26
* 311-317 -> 7.3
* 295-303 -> 7.04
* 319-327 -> 7.09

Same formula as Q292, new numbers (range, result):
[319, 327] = 7.36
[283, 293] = 6.63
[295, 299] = 7.1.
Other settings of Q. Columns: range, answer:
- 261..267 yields 5.17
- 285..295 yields 6.52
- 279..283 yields 6.58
